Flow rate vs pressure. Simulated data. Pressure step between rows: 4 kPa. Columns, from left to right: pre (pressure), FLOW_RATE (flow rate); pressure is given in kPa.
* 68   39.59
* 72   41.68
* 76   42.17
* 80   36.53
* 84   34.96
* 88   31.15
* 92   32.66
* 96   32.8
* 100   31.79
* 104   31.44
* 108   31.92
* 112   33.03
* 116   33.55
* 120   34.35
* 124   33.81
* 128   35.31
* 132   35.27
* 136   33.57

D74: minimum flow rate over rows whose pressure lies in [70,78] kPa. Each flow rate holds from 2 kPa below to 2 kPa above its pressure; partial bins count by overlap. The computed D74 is 41.68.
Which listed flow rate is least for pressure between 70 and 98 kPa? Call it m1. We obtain 31.15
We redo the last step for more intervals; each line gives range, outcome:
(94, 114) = 31.44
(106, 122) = 31.92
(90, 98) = 32.66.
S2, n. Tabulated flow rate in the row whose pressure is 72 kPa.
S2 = 41.68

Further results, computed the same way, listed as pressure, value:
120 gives 34.35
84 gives 34.96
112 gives 33.03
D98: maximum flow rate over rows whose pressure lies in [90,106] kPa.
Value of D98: 32.8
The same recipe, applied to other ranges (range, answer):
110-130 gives 35.31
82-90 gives 34.96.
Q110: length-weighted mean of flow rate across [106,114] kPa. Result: 32.5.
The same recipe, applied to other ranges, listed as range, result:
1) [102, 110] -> 31.7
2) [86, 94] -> 31.9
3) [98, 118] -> 32.3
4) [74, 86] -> 37.9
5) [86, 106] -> 32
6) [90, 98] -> 32.7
